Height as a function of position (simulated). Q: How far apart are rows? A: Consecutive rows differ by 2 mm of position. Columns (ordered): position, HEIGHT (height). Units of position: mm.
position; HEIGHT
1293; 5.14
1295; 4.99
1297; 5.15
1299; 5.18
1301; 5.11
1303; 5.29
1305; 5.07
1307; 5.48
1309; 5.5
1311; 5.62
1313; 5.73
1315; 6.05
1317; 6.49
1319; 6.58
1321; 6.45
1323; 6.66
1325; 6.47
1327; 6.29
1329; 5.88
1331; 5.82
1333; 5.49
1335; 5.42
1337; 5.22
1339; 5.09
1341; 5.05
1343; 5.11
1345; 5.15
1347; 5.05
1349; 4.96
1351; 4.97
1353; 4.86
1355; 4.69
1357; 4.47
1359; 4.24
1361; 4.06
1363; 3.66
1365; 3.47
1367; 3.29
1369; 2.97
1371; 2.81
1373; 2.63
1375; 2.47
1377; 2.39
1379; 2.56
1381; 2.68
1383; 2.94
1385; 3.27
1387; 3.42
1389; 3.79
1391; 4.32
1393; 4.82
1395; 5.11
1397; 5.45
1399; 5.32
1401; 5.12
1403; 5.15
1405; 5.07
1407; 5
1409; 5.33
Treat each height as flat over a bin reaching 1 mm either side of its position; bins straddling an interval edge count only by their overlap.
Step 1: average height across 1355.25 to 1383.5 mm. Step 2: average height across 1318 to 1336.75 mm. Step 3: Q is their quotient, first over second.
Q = 0.5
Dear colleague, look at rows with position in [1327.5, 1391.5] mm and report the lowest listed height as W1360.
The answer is 2.39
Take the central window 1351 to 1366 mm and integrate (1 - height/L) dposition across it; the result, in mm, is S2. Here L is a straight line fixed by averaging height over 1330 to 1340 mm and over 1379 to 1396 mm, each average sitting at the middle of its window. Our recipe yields 1.3 mm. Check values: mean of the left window 5.41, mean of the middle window 4.26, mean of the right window 3.72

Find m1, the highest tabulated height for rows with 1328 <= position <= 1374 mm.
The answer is 5.88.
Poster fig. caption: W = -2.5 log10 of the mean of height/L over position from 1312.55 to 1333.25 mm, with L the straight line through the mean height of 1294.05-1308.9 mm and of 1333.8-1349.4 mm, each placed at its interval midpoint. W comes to -0.20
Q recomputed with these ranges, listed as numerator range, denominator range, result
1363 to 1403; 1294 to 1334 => 0.64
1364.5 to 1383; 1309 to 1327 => 0.45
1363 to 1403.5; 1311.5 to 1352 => 0.65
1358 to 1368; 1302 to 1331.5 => 0.63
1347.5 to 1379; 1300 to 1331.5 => 0.63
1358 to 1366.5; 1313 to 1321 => 0.61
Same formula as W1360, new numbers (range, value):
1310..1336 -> 5.42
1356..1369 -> 2.97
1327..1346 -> 5.05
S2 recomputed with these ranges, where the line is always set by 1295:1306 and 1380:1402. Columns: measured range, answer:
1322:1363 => -4.24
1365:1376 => 3.80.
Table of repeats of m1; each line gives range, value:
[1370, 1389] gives 3.79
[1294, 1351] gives 6.66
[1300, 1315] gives 6.05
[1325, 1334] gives 6.47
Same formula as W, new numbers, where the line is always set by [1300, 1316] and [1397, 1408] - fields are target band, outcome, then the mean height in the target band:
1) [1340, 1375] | 0.27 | 4.15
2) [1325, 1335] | -0.09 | 5.88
